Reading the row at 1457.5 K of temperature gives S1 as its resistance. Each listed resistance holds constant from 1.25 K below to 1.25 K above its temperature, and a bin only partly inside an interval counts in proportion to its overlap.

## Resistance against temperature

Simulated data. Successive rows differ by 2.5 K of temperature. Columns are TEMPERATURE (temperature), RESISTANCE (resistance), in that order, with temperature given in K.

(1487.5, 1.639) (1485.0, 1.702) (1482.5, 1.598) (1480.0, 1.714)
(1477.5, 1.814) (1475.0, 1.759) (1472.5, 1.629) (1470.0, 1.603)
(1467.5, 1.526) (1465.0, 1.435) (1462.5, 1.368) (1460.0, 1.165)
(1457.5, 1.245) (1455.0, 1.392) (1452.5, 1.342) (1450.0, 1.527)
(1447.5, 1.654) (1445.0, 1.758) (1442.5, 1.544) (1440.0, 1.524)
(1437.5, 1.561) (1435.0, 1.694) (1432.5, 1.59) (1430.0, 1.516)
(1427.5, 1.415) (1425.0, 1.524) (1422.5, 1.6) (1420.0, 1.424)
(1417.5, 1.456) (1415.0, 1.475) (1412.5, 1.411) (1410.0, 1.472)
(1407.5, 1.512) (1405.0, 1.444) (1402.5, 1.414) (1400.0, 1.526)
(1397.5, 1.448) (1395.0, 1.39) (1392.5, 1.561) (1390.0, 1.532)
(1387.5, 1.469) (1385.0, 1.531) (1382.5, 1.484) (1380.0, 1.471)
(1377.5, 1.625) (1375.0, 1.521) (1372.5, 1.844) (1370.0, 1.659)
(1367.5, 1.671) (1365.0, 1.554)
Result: 1.245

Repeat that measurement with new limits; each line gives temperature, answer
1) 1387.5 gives 1.469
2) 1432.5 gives 1.59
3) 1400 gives 1.526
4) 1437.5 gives 1.561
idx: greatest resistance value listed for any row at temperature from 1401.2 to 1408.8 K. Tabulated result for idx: 1.512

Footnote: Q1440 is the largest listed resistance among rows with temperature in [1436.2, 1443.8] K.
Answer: 1.561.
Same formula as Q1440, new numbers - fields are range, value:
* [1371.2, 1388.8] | 1.844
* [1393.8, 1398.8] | 1.448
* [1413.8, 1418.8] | 1.475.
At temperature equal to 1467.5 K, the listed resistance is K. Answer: 1.526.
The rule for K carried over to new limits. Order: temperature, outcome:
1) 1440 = 1.524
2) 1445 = 1.758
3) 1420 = 1.424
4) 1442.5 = 1.544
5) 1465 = 1.435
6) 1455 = 1.392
